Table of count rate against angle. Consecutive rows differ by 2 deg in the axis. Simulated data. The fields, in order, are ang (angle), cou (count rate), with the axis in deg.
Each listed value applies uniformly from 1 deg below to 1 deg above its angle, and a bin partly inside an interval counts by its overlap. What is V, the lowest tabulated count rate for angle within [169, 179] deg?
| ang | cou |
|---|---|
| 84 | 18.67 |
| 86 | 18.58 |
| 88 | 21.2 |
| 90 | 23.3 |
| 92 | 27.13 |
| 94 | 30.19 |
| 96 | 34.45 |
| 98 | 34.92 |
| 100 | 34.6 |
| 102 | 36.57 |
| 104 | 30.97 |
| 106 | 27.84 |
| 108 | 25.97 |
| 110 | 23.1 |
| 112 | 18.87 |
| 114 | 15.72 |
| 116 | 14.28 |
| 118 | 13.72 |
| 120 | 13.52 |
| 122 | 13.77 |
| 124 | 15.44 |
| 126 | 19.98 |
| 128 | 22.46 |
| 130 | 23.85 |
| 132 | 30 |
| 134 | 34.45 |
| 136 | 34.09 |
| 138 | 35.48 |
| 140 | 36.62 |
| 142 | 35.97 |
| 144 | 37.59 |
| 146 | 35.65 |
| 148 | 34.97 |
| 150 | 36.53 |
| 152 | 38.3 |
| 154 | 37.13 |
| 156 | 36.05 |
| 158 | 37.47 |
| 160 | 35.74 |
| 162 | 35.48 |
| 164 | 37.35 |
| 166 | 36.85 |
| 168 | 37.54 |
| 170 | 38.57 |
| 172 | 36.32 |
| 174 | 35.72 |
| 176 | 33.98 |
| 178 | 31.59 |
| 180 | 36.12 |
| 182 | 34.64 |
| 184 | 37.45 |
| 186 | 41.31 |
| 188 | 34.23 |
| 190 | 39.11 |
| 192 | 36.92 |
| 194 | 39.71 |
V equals 31.59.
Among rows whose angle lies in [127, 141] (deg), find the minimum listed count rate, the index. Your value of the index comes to 22.46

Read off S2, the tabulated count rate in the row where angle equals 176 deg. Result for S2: 33.98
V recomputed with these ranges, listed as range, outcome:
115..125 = 13.52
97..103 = 34.6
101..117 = 14.28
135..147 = 34.09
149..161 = 35.74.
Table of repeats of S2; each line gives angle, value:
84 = 18.67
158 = 37.47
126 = 19.98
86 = 18.58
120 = 13.52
